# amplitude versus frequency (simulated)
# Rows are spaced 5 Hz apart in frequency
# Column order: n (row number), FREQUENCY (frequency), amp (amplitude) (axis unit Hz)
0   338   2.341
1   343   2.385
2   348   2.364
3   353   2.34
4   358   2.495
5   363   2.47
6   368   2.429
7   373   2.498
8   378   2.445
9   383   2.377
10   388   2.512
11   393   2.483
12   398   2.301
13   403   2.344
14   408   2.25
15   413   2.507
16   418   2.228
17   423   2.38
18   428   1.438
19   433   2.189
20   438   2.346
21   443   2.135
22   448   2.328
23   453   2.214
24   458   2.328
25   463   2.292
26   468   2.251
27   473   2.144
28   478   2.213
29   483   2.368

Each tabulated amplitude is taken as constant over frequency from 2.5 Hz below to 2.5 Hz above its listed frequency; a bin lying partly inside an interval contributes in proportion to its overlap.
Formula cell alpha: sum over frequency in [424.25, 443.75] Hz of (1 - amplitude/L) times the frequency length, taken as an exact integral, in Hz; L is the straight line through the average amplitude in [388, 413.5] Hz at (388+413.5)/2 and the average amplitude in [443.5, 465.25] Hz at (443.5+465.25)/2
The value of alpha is 2.3 Hz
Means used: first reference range 2.38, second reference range 2.28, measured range 2.04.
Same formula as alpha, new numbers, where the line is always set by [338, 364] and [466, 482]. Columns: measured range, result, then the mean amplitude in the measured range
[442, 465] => -0.2 Hz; 2.27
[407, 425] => -0.3 Hz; 2.35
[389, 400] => -0.4 Hz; 2.41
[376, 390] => -0.5 Hz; 2.44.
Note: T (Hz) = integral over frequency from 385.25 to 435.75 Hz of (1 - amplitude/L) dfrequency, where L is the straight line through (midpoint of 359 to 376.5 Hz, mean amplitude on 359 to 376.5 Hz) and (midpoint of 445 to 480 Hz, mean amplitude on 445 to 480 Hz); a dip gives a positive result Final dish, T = 2.3 Hz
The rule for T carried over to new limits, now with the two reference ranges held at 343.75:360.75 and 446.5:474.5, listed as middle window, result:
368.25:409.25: -0.9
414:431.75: 1.9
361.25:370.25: -0.3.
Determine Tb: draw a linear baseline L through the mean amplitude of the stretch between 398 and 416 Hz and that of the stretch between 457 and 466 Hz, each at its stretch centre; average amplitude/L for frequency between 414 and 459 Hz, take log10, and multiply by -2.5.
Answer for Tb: 0.07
